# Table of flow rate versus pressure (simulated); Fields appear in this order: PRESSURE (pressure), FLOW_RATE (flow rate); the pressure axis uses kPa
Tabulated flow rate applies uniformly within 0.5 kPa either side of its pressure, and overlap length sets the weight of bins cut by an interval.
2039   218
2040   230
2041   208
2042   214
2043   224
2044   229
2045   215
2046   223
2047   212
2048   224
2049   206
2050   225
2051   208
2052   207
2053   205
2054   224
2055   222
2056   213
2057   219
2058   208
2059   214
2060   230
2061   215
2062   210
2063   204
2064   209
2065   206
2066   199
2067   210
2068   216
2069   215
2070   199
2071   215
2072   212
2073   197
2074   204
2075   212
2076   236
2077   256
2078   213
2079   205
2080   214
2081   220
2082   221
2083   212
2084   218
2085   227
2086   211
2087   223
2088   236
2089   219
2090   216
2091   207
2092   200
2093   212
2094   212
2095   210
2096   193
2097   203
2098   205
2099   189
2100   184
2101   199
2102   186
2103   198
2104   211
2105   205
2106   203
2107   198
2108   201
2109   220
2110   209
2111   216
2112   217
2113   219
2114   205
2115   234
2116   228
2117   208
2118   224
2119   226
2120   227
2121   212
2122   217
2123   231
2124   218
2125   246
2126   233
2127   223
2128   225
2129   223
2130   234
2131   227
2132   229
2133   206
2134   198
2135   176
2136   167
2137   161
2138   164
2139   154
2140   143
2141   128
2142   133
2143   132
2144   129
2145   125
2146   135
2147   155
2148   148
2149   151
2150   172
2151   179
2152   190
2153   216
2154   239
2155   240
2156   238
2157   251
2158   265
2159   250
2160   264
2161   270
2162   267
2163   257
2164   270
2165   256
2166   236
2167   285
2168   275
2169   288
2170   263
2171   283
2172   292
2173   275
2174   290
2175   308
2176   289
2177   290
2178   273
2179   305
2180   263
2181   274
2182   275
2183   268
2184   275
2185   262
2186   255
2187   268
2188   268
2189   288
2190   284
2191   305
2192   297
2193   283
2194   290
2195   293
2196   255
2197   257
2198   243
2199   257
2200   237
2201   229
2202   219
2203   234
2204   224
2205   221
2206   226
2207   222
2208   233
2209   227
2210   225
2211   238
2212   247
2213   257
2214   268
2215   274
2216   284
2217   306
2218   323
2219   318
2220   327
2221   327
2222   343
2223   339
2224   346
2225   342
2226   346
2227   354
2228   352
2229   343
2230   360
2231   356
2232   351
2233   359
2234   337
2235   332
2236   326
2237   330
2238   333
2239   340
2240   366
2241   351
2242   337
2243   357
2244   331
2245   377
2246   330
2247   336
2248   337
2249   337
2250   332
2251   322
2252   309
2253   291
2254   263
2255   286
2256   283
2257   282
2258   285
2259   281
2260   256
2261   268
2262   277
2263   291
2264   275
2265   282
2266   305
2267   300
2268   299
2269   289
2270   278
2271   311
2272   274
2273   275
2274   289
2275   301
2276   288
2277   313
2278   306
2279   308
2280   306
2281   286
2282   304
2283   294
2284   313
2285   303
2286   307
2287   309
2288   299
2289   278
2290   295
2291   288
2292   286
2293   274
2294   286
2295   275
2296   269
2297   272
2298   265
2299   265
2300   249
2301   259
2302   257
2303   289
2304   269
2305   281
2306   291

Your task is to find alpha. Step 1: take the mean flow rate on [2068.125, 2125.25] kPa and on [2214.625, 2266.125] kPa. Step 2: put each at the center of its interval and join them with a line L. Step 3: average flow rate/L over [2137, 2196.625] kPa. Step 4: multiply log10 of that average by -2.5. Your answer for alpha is 0.121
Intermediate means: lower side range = 213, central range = 240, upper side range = 321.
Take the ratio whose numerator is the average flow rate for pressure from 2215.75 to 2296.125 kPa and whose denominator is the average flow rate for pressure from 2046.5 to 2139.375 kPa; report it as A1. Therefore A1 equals 1.5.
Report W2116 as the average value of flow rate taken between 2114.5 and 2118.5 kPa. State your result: 224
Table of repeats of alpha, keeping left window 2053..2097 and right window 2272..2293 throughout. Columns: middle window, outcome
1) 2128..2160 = 0.27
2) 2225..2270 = -0.13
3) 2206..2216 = 0.10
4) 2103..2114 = 0.09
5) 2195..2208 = 0.12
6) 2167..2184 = -0.11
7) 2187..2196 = -0.10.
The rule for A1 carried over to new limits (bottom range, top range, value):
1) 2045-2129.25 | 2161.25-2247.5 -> 1.36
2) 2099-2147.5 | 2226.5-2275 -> 1.60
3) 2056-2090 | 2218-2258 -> 1.54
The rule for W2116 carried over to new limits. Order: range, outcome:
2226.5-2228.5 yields 353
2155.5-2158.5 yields 251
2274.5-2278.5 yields 302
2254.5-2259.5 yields 283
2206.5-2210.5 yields 227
